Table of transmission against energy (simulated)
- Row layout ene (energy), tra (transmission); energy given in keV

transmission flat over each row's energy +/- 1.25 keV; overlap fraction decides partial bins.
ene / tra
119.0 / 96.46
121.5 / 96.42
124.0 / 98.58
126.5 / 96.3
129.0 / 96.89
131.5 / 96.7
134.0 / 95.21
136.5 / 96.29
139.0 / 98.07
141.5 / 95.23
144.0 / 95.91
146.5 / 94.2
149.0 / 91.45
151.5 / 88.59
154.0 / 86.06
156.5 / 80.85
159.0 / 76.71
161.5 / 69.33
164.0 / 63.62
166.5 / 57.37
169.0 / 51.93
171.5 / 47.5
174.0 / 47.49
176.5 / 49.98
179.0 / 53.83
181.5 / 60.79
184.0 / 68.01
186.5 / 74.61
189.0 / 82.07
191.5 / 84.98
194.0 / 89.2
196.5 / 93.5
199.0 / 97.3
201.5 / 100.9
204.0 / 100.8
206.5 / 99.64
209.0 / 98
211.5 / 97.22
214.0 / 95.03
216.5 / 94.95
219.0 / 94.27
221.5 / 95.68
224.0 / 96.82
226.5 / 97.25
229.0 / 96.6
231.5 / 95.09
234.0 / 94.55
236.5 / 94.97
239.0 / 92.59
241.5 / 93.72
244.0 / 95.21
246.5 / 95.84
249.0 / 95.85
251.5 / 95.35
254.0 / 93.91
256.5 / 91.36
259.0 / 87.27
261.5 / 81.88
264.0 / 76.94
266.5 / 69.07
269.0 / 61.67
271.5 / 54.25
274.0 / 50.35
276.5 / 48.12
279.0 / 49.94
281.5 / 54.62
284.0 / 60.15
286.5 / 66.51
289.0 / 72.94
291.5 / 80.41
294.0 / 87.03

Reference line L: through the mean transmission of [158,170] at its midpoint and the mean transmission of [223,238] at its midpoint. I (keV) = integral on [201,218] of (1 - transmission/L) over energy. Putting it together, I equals -2.5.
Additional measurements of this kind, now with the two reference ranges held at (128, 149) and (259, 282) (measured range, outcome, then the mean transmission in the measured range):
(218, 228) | -2.9 keV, 96.1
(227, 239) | -3.9 keV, 95.1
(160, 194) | 8.8 keV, 63.5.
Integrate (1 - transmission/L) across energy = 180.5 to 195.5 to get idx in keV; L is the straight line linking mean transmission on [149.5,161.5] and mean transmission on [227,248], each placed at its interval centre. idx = 1.7 keV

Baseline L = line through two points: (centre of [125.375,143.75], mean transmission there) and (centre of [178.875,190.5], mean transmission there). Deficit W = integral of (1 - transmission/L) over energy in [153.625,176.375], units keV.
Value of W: 5.0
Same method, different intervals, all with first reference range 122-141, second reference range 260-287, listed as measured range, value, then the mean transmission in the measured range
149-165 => 2.1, 78.8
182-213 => -3.8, 89.8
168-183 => 5.9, 52.2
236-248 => -4.4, 94.5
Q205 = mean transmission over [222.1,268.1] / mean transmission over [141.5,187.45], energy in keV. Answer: 1.3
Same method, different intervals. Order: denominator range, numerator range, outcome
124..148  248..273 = 0.83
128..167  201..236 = 1.11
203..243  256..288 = 0.68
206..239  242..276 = 0.84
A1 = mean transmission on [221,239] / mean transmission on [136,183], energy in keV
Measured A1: 1.30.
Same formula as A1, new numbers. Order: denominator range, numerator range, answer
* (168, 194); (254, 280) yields 1.08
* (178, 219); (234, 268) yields 1.02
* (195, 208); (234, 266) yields 0.92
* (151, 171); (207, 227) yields 1.37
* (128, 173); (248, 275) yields 0.95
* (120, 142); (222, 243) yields 0.98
